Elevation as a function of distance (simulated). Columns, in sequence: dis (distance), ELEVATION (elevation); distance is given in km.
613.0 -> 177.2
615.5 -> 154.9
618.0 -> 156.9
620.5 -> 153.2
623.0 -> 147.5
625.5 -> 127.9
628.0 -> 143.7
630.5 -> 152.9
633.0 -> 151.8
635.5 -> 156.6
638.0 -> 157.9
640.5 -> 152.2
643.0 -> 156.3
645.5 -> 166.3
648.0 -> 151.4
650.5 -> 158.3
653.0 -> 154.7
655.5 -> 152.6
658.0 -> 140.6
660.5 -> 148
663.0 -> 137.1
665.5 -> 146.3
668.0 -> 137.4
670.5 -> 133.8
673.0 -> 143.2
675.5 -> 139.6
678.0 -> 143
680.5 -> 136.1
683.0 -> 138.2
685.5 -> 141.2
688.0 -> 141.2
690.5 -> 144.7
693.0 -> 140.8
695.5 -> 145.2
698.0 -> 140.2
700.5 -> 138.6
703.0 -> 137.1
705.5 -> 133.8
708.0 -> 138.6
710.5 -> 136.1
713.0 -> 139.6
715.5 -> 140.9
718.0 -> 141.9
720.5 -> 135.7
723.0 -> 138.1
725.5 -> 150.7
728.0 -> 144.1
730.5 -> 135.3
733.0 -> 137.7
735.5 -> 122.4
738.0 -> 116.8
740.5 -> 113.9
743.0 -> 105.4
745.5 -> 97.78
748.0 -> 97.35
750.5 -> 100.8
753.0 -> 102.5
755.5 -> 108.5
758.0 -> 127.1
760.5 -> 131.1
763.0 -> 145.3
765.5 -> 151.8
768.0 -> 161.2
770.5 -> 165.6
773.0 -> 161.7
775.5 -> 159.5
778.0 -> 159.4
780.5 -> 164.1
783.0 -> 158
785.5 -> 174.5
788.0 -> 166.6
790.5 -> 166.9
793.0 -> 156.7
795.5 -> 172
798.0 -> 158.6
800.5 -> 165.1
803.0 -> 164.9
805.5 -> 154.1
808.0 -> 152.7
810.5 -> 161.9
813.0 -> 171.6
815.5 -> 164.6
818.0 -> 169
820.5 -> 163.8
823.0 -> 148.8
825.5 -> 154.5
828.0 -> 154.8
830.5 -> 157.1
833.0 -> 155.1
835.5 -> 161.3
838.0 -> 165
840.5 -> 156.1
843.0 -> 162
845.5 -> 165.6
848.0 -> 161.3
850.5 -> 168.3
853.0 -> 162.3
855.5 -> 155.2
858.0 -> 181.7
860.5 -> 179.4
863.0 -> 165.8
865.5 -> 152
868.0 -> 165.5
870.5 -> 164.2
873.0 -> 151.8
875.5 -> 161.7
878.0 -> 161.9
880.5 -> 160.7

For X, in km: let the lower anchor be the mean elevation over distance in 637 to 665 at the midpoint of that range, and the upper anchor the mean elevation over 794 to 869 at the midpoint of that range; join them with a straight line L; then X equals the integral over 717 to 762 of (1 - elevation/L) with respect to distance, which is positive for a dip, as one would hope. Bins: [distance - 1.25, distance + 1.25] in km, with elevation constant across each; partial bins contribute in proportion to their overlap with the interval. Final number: 9.9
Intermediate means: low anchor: 152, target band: 123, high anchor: 162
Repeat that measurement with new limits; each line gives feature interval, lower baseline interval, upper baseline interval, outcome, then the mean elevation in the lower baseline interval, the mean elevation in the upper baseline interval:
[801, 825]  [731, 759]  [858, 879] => -3.5 km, 112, 164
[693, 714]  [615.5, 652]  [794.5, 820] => 2.4 km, 152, 163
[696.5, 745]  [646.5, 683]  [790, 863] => 5.5 km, 144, 162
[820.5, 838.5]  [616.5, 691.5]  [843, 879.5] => 0.5 km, 147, 164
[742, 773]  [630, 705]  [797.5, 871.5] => 5.7 km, 146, 162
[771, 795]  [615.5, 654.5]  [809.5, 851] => -0.7 km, 153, 161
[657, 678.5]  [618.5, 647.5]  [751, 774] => 1.0 km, 152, 138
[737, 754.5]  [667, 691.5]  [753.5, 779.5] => 4.8 km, 140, 146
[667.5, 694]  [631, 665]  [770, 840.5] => 2.5 km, 152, 162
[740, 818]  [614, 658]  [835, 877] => 6.2 km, 152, 164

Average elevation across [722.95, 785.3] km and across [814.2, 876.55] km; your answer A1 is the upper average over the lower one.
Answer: 1.2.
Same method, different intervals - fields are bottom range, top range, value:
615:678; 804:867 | 1.09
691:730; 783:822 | 1.17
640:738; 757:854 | 1.12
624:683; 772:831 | 1.10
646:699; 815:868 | 1.13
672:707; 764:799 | 1.16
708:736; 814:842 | 1.15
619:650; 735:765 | 0.76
